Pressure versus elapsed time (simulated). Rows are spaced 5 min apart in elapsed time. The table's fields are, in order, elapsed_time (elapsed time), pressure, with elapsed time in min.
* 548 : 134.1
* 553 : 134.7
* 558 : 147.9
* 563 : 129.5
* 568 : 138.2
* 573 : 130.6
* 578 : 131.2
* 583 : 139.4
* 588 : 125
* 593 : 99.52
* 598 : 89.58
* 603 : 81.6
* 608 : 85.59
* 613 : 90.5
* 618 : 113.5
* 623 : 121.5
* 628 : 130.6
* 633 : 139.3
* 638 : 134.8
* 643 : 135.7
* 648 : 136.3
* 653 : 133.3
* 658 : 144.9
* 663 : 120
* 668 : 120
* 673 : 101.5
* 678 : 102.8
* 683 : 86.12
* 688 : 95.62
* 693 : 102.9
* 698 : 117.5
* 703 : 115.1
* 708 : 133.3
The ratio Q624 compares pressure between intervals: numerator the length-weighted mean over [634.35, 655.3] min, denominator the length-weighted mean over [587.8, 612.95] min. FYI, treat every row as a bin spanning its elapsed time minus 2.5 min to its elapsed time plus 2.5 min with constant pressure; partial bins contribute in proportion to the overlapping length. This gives 1.45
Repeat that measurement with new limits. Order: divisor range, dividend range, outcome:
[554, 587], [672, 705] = 0.76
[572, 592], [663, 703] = 0.82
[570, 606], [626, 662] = 1.19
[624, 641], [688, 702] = 0.81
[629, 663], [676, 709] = 0.78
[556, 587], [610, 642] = 0.90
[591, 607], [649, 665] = 1.49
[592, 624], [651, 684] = 1.21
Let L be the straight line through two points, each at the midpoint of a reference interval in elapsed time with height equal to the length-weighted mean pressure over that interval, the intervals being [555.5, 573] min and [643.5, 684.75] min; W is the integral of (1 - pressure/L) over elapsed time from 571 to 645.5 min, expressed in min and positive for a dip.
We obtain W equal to 7.4 min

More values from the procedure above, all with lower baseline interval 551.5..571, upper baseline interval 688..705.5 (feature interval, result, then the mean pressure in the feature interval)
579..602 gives 3.4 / 112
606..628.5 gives 3.4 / 107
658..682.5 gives 0.6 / 112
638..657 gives -2.6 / 136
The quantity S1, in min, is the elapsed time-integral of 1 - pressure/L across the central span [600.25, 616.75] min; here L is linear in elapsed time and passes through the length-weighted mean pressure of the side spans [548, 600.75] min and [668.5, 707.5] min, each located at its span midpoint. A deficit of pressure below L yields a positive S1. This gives 4.4 min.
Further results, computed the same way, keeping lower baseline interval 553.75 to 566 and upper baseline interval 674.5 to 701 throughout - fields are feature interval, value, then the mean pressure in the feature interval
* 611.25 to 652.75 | -3.3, 126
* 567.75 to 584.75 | -0.1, 134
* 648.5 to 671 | -4.1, 130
